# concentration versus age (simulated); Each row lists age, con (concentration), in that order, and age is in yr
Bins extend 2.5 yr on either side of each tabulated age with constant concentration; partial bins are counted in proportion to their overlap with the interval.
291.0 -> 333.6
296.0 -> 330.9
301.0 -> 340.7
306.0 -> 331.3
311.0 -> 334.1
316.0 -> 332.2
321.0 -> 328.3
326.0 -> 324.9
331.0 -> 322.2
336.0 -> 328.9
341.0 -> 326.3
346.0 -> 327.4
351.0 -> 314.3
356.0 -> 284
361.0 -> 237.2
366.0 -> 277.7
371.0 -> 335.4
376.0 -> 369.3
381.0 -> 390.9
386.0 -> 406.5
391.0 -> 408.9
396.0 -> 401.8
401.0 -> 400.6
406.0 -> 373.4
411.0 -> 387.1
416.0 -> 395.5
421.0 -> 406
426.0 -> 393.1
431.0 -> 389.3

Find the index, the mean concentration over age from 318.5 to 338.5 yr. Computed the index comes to 326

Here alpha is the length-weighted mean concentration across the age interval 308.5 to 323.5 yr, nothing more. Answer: 332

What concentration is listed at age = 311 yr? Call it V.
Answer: 334.1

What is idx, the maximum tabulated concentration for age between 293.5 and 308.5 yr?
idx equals 340.7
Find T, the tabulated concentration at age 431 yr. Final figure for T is 389.3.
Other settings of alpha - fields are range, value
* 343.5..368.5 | 288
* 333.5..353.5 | 324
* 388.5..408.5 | 396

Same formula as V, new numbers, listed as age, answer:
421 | 406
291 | 333.6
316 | 332.2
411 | 387.1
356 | 284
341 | 326.3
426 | 393.1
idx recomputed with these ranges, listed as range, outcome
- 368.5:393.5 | 408.9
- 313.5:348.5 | 332.2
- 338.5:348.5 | 327.4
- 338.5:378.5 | 369.3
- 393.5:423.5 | 406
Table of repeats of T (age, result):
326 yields 324.9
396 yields 401.8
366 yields 277.7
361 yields 237.2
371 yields 335.4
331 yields 322.2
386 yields 406.5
